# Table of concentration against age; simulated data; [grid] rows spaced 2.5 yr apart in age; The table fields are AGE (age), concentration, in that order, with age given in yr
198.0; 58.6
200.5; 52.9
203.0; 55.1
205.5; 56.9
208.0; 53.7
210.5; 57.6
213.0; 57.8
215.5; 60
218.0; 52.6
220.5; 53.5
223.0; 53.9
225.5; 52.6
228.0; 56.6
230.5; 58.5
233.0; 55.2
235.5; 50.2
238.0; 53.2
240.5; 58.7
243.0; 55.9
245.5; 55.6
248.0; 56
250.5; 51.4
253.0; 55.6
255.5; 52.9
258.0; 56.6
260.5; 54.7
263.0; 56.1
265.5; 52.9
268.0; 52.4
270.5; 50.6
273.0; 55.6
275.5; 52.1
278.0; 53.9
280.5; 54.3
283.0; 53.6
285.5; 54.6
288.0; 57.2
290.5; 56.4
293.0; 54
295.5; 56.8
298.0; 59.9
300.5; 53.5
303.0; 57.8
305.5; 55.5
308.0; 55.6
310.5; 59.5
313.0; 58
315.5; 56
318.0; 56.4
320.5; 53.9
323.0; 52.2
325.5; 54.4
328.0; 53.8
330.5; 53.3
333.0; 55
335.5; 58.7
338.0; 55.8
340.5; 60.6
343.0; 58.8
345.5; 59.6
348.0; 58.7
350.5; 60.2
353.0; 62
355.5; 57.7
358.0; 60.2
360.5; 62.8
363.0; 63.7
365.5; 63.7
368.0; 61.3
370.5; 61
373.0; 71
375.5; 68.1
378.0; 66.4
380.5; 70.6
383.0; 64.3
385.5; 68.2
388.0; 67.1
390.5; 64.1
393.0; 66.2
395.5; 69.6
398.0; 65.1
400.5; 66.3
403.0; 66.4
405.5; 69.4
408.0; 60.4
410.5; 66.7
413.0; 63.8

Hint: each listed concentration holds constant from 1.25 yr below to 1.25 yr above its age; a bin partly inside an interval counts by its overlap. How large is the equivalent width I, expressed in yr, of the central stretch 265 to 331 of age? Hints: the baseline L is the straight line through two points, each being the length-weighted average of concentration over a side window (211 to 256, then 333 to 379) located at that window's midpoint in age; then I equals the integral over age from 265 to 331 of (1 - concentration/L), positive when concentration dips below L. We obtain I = 3.9 yr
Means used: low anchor 55.1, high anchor 61.5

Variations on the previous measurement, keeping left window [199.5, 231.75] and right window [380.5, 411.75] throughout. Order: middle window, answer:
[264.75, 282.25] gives 1.7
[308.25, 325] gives 1.5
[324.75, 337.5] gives 1.5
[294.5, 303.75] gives 0.5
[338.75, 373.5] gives 1.5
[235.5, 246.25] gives 0.3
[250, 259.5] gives 0.6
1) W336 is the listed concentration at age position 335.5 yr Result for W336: 58.7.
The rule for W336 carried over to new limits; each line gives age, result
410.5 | 66.7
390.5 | 64.1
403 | 66.4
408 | 60.4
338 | 55.8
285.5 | 54.6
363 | 63.7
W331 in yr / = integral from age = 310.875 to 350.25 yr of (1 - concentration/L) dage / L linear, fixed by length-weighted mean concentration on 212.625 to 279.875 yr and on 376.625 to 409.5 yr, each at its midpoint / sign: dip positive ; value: 3.1 yr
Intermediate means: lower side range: 54.6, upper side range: 66.5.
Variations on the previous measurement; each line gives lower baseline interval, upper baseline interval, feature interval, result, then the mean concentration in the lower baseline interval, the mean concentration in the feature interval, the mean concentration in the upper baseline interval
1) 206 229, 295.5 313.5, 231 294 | 2.03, 55.4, 54.4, 57.1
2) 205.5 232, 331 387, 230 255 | 0.86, 55.7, 54.9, 62.1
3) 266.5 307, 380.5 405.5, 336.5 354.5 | 0.61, 54.9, 59.4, 66.7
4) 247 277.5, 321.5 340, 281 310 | -0.82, 53.9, 56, 55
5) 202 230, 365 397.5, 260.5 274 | 1.22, 55.6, 53.6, 66.3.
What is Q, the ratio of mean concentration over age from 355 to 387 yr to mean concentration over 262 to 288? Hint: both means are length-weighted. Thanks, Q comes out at 1.20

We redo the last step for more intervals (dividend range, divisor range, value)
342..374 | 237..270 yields 1.13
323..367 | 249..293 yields 1.08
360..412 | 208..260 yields 1.19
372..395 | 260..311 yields 1.22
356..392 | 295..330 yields 1.16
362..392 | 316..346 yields 1.18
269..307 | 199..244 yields 1.00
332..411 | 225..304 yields 1.16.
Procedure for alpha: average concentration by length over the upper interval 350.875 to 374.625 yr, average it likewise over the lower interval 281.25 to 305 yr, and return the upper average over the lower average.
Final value 1.12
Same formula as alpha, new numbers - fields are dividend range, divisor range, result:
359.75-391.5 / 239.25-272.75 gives 1.20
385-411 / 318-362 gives 1.15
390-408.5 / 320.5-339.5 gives 1.21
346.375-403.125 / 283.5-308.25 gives 1.15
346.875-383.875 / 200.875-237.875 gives 1.15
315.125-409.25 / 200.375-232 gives 1.11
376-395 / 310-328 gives 1.21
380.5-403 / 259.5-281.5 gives 1.24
